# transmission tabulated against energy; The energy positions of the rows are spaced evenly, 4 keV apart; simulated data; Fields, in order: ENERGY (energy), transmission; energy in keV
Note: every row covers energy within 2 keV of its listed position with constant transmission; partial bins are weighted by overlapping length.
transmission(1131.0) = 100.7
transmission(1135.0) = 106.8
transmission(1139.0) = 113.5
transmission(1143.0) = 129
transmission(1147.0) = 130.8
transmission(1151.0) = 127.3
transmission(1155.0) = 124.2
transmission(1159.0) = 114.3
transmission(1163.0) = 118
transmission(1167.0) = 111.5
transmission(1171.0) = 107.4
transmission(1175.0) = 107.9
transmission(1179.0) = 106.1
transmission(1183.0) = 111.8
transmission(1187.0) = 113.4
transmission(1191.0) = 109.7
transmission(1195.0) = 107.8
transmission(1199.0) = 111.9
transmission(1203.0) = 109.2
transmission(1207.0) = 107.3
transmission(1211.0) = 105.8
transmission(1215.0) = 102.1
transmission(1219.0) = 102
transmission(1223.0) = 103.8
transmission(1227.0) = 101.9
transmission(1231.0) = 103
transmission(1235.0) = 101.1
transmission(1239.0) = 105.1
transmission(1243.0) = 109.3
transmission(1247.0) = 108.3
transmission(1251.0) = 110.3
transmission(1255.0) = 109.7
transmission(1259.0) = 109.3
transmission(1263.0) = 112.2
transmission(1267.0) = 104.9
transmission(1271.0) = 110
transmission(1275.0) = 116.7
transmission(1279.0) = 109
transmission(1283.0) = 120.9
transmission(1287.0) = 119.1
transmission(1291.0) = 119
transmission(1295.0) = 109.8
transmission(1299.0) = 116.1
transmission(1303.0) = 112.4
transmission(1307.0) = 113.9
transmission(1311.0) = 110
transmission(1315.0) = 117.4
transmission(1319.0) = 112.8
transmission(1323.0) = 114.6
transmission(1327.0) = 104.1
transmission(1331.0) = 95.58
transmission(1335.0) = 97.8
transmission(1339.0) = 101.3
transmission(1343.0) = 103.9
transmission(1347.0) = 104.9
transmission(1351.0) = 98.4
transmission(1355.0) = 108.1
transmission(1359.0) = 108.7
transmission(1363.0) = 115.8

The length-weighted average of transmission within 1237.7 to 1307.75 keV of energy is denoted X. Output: 112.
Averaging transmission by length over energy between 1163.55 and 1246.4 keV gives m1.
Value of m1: 107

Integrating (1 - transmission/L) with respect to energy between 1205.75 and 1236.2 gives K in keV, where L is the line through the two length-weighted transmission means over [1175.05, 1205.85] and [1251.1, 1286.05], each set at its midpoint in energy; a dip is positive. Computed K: 2.0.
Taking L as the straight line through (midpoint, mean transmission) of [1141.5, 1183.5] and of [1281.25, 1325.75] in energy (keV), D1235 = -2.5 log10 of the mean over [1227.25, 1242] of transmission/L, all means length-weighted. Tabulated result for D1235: 0.13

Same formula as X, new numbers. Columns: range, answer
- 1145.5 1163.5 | 123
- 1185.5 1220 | 108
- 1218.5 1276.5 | 107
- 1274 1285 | 115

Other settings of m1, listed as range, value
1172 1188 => 109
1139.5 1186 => 117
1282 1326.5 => 115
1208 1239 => 103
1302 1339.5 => 108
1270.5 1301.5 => 115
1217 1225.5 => 103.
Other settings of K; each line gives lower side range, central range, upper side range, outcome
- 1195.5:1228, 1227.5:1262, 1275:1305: 0.89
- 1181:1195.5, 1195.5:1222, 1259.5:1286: 1.18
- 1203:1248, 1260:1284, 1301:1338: -1.18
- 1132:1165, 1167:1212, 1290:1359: 3.08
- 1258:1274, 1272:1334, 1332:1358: -3.64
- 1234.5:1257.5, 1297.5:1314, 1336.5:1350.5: -1.37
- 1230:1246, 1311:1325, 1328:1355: -1.69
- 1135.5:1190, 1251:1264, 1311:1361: 0.03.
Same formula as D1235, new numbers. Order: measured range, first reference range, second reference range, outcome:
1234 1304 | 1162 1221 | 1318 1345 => -0.05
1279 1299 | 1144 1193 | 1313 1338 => -0.07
